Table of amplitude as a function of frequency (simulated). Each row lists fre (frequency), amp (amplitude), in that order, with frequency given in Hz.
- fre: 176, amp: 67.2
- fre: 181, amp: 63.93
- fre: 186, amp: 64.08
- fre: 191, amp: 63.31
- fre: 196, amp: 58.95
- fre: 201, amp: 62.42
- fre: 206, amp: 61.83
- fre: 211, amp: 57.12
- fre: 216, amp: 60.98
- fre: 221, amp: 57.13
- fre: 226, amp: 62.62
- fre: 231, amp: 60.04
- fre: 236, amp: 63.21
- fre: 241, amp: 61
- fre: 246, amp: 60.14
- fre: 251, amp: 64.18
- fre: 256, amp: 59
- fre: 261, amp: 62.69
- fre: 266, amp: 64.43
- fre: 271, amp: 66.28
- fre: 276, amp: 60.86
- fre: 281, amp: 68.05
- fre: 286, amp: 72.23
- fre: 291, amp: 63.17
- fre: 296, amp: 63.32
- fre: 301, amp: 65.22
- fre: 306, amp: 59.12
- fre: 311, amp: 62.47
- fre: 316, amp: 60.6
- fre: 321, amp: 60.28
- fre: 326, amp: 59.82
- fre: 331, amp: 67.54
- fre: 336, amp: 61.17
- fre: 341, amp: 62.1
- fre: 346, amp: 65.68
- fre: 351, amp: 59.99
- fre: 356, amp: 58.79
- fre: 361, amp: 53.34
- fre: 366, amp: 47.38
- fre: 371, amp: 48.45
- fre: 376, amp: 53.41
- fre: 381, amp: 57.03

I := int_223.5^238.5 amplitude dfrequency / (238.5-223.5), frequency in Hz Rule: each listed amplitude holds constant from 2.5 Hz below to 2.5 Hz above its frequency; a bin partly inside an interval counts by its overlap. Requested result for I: 62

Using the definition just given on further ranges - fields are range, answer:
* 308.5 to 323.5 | 61.1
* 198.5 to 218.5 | 60.6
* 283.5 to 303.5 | 66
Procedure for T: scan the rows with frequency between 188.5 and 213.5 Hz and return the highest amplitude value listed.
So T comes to 63.31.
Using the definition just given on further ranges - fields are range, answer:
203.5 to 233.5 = 62.62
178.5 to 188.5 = 64.08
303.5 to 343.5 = 67.54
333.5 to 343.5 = 62.1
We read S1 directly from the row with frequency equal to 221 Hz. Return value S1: 57.13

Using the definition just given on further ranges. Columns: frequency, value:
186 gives 64.08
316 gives 60.6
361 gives 53.34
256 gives 59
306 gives 59.12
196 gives 58.95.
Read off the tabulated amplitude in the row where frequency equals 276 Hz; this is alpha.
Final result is 60.86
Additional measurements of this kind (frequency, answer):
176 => 67.2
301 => 65.22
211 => 57.12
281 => 68.05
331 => 67.54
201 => 62.42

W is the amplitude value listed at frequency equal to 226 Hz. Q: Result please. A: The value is 62.62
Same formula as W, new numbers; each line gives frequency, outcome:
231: 60.04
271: 66.28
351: 59.99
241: 61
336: 61.17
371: 48.45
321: 60.28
